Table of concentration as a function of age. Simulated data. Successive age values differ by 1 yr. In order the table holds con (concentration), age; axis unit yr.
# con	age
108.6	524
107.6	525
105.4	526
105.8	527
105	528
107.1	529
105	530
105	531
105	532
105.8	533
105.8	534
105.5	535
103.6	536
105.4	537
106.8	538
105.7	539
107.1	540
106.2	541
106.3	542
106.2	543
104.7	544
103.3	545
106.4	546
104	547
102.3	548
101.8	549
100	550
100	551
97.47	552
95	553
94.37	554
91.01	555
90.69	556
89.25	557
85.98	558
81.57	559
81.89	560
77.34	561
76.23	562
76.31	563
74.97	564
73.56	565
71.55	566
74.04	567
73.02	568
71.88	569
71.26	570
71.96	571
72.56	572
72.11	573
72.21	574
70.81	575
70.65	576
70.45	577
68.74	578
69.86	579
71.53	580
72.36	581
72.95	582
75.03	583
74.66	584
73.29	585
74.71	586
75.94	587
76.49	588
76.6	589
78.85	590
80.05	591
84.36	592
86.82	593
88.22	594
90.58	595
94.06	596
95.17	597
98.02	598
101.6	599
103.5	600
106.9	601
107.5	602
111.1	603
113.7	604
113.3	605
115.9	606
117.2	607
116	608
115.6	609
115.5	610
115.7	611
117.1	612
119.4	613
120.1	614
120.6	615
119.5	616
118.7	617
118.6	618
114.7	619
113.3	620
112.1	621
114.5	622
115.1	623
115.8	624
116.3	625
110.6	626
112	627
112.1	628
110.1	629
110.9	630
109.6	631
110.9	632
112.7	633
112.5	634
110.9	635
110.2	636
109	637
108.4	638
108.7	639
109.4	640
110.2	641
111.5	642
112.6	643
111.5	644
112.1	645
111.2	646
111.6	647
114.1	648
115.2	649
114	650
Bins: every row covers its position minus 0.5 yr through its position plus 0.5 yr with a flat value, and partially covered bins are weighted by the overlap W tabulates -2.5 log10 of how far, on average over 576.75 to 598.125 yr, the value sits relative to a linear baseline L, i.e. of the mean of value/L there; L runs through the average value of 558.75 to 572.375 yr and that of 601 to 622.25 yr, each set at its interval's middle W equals 0.19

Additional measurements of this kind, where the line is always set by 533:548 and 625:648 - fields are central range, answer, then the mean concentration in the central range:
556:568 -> 0.33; 78.7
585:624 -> 0.05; 104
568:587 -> 0.43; 72.2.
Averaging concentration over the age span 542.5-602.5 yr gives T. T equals 84.6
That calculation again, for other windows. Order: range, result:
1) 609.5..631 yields 115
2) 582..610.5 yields 94.6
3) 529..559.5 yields 101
